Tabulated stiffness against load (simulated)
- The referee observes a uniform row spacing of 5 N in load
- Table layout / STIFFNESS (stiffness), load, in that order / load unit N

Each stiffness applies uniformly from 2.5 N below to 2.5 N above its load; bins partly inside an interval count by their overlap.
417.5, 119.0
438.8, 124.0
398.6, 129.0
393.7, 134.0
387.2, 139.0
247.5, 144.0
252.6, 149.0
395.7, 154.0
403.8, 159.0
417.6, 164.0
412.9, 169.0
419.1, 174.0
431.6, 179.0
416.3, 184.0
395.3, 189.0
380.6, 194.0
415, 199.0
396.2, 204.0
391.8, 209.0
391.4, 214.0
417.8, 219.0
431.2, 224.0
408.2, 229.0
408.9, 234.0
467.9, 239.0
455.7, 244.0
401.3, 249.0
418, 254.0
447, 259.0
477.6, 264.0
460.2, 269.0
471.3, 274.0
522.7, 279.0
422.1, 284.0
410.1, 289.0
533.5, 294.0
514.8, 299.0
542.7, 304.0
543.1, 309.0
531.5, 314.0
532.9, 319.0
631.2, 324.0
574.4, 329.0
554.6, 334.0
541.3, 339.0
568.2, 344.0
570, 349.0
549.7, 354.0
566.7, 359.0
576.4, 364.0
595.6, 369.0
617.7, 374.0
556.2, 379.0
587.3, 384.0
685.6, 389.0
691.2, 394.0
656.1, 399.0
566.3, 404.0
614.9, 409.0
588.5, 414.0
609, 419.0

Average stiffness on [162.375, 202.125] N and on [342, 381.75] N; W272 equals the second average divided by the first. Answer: 1.40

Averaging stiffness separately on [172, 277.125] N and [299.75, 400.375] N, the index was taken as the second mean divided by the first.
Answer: 1.4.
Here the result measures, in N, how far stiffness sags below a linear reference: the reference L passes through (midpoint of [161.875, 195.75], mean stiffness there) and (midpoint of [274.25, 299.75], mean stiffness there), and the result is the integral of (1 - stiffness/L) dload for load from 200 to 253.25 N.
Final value 2.8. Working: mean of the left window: 411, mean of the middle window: 417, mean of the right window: 477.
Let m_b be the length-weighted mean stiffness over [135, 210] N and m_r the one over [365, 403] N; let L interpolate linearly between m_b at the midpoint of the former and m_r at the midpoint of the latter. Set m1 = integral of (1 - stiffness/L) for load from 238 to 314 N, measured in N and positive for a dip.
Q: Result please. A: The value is 4.1 N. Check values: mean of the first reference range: 384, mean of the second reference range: 623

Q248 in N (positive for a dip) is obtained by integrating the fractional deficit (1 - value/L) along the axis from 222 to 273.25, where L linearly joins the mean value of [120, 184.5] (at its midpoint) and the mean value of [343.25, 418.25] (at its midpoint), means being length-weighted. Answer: 3.9 N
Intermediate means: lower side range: 386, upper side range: 600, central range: 439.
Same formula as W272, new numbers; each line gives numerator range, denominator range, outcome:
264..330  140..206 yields 1.34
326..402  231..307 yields 1.28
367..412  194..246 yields 1.49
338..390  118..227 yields 1.48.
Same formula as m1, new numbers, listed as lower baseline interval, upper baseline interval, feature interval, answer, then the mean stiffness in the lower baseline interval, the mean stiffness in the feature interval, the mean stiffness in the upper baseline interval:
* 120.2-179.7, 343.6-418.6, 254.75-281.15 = 1.2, 383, 471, 601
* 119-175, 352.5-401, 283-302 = 1.8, 380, 476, 609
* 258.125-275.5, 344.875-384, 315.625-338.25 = -1.5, 465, 569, 576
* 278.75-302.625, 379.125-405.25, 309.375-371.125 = -1.3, 480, 565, 633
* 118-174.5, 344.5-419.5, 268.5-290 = 1.9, 380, 460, 601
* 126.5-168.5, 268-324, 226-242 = 0.6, 365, 429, 506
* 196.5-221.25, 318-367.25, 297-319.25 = -0.3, 402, 533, 568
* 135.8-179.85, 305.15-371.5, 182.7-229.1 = 2.1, 372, 404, 564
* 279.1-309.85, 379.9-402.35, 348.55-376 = 0.9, 494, 579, 645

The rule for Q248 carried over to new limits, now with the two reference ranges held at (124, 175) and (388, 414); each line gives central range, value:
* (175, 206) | 0.7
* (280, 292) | 1.9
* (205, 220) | 1.4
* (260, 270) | 0.6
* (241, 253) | 1.2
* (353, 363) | 0.5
